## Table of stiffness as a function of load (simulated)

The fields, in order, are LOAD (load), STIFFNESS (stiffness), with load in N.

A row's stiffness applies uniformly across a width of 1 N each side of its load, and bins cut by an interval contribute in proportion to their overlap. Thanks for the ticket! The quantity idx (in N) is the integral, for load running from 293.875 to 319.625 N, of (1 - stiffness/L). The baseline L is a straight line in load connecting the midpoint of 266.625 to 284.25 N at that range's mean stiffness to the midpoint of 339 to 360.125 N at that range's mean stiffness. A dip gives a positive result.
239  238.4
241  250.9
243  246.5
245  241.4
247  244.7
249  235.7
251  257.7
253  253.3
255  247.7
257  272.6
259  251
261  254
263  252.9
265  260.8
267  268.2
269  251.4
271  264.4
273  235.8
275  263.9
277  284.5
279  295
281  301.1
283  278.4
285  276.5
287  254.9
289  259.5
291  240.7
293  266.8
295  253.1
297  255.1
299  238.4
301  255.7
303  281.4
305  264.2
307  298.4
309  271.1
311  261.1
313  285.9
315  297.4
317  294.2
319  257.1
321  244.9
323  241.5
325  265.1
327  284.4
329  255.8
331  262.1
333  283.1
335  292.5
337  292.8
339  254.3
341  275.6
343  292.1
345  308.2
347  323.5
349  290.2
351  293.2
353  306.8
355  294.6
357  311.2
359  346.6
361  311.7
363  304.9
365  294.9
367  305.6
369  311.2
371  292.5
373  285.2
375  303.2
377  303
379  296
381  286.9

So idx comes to 1.3 N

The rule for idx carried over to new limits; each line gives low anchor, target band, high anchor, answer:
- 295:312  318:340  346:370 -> 1.4 N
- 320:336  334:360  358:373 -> -1.0 N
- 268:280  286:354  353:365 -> 4.0 N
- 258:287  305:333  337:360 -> 1.5 N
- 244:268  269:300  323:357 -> 0.0 N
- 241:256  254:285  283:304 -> -1.6 N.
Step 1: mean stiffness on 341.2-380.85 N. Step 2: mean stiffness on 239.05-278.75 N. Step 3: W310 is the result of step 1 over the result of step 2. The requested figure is 1.2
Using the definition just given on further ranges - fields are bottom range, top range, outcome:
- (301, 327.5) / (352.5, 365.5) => 1.14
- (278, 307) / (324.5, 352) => 1.06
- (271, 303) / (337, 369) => 1.14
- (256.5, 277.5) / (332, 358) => 1.13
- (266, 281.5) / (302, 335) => 1.01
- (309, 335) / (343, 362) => 1.14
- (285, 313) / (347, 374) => 1.16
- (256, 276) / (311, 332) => 1.04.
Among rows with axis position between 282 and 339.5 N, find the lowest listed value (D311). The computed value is 238.4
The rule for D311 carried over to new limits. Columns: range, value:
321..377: 241.5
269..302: 235.8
